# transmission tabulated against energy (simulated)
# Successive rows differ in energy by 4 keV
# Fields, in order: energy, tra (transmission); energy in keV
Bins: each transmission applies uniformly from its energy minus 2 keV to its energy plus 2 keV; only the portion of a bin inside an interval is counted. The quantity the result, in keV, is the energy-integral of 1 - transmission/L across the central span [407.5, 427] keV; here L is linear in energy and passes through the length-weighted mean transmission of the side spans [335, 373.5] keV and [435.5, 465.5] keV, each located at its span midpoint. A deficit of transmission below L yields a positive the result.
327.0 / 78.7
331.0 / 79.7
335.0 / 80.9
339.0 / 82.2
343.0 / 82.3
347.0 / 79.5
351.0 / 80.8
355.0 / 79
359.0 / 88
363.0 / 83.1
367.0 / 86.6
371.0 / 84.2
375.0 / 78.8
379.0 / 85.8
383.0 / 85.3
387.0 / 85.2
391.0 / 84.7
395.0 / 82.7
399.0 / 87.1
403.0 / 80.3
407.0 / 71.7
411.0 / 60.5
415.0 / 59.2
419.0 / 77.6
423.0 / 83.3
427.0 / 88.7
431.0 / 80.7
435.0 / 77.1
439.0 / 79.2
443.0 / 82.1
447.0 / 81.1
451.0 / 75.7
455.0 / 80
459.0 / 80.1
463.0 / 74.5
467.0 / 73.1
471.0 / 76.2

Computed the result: 1.9 keV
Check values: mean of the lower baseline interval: 82.7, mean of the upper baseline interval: 78.8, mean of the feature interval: 72.2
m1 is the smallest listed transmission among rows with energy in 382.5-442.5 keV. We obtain 59.2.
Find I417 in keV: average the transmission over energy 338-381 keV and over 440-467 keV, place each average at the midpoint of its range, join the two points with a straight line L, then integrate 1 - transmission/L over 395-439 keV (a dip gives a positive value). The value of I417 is 1.7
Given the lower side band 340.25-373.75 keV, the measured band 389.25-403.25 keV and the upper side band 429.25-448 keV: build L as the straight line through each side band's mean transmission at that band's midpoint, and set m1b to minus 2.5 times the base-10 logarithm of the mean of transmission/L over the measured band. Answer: -0.03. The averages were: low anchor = 82.8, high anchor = 80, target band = 84.1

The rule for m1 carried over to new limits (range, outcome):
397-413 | 60.5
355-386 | 78.8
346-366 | 79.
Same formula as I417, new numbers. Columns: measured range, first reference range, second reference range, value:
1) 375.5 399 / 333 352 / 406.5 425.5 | -3.05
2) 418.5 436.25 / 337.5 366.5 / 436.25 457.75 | -0.41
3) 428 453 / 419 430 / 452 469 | 0.35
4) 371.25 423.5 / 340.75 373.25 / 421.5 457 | 2.06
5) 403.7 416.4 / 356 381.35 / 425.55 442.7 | 2.57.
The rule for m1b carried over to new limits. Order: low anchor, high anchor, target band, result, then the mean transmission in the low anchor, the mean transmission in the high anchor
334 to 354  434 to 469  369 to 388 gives -0.049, 81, 78.1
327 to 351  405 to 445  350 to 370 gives -0.055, 80.7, 76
